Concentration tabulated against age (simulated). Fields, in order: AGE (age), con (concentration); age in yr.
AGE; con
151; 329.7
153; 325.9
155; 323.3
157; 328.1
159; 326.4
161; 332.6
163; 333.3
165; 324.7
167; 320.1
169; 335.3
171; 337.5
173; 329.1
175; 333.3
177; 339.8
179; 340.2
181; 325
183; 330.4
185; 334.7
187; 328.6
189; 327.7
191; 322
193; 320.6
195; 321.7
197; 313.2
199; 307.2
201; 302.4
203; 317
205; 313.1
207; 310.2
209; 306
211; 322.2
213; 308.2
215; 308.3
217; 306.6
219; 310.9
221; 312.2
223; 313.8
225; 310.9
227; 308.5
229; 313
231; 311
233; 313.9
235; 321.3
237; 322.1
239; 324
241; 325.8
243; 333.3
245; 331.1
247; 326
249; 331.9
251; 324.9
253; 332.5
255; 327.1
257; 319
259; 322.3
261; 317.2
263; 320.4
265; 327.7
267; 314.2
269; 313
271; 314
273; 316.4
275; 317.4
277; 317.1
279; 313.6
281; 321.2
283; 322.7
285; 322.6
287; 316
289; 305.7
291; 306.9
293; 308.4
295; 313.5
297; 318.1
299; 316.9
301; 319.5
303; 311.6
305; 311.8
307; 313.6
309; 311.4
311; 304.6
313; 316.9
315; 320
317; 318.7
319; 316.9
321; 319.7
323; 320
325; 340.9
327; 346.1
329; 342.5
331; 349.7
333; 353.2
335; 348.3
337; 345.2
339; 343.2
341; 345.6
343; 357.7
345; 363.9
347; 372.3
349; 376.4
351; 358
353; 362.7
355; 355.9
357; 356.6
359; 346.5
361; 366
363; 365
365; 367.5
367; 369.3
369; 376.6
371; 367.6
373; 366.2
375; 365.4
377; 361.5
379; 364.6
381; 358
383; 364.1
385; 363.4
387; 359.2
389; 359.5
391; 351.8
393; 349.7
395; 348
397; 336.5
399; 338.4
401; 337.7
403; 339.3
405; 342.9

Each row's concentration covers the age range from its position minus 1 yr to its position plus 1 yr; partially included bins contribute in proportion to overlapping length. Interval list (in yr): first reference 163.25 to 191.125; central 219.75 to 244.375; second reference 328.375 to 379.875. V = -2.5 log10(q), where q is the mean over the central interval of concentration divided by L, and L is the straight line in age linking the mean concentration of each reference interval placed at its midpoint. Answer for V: 0.07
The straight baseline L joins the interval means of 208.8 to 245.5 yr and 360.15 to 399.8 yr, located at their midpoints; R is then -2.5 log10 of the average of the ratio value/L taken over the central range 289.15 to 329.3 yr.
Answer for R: 0.07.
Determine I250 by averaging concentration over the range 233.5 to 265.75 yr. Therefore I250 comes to 325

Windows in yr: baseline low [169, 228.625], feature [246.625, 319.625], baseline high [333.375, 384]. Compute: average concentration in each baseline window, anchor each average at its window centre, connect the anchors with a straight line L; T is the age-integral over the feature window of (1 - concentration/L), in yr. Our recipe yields 5.1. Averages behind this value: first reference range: 320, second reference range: 361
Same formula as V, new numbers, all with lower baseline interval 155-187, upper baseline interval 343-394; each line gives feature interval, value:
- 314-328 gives 0.09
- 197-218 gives 0.09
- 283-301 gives 0.12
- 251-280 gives 0.09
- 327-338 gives 0.03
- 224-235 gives 0.09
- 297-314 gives 0.13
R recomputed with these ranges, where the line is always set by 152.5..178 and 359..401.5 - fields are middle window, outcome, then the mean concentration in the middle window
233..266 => 0.05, 325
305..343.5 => 0.06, 331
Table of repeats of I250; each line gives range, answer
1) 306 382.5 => 348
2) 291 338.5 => 324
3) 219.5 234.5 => 312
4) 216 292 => 319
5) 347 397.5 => 361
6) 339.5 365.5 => 361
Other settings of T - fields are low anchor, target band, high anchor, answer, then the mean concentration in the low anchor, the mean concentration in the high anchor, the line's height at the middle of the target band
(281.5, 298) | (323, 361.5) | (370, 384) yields -1.0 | 314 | 364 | 344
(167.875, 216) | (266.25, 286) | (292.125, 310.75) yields -0.1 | 322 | 314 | 316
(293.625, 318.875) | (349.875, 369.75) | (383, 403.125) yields -1.5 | 315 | 350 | 336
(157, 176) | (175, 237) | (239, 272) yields 1.8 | 330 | 324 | 327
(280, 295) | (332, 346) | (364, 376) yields -0.1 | 315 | 369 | 348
